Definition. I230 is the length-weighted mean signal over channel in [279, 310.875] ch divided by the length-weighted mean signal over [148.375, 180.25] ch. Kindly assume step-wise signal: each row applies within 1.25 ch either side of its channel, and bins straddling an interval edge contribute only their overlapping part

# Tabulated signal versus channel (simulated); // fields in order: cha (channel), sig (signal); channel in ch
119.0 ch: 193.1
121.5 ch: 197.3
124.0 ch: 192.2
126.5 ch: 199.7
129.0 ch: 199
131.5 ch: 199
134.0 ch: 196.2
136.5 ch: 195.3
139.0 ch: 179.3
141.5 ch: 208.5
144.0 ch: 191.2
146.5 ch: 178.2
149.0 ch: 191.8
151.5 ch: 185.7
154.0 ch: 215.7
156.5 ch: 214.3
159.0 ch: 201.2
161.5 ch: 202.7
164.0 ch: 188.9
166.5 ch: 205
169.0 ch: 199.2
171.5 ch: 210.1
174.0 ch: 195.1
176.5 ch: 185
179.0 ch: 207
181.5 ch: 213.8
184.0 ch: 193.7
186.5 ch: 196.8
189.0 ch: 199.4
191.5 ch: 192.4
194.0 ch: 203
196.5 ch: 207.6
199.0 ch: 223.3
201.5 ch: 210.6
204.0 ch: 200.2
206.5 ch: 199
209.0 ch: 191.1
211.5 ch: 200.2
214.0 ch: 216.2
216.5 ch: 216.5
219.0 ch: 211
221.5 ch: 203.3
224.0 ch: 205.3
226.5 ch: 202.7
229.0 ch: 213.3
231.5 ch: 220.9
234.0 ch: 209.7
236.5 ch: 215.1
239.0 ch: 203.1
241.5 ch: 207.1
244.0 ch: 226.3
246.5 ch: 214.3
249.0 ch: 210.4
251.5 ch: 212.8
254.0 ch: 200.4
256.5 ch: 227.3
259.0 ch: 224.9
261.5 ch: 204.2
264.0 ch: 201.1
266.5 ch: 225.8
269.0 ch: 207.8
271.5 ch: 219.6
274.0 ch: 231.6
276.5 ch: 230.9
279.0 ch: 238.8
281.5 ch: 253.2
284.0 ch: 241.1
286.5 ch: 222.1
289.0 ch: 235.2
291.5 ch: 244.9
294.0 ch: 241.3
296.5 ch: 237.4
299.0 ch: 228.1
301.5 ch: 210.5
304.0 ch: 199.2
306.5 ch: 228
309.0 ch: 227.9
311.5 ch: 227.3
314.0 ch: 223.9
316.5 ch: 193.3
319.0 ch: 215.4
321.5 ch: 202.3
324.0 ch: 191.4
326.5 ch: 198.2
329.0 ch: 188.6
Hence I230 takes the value 1.2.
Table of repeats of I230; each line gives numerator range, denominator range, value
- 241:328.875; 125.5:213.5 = 1.10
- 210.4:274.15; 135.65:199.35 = 1.07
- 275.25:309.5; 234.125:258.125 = 1.09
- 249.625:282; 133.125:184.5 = 1.11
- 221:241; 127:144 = 1.07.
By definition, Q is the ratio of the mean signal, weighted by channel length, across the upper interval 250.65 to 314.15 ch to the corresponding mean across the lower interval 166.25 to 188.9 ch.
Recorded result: 1.1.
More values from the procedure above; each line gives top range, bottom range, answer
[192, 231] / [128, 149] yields 1.07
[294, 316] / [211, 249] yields 1.06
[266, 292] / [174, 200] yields 1.15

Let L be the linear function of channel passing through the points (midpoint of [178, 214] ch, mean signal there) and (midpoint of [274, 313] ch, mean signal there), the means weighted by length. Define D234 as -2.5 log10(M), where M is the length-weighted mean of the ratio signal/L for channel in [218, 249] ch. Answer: 0.01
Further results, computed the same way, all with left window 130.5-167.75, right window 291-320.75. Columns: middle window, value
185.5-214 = 0.01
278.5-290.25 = -0.09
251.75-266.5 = 0.01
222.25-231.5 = 0.00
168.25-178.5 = 0.02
